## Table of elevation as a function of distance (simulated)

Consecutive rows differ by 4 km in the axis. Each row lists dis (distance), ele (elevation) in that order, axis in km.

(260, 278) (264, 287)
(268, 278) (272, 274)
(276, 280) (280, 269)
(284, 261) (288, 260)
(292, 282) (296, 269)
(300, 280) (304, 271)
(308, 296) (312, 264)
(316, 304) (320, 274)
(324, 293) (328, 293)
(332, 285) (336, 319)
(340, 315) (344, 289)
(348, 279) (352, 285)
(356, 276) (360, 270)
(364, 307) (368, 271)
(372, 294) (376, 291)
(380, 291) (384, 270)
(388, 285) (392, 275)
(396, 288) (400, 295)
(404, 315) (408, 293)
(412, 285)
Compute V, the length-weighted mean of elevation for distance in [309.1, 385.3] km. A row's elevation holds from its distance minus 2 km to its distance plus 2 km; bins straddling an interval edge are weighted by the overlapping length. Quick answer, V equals 288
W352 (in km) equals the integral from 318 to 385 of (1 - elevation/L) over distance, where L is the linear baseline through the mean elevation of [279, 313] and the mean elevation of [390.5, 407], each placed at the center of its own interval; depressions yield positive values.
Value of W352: -1.1 km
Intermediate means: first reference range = 273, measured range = 289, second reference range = 294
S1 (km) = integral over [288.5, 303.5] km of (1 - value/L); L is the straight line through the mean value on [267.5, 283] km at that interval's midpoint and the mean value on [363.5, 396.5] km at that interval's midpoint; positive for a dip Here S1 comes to 0.08 km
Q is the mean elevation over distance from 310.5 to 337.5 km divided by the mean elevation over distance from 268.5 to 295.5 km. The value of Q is 1.1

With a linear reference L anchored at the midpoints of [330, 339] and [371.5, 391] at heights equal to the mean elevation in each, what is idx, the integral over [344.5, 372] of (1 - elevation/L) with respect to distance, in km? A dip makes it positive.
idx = 1.1 km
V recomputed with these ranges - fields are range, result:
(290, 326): 281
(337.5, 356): 291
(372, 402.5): 286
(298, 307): 278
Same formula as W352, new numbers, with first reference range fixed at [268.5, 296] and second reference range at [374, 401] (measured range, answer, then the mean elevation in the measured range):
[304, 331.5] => -1.0 km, 286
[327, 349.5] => -1.5 km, 297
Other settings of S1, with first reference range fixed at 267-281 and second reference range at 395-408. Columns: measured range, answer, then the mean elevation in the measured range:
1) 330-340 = -0.6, 305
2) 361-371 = 0.2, 288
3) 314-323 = -0.2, 289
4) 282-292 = 0.5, 265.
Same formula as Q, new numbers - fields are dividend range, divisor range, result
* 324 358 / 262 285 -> 1.06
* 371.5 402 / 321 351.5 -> 0.97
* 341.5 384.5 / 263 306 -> 1.04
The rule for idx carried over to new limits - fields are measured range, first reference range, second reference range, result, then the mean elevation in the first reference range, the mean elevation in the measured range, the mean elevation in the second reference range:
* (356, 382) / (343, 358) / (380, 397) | -0.5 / 282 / 286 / 280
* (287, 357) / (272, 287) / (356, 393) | -2.5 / 270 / 286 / 284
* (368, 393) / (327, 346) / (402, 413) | 1.3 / 301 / 284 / 299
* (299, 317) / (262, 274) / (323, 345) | 0.6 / 280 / 282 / 300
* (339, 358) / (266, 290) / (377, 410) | -0.4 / 270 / 287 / 289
